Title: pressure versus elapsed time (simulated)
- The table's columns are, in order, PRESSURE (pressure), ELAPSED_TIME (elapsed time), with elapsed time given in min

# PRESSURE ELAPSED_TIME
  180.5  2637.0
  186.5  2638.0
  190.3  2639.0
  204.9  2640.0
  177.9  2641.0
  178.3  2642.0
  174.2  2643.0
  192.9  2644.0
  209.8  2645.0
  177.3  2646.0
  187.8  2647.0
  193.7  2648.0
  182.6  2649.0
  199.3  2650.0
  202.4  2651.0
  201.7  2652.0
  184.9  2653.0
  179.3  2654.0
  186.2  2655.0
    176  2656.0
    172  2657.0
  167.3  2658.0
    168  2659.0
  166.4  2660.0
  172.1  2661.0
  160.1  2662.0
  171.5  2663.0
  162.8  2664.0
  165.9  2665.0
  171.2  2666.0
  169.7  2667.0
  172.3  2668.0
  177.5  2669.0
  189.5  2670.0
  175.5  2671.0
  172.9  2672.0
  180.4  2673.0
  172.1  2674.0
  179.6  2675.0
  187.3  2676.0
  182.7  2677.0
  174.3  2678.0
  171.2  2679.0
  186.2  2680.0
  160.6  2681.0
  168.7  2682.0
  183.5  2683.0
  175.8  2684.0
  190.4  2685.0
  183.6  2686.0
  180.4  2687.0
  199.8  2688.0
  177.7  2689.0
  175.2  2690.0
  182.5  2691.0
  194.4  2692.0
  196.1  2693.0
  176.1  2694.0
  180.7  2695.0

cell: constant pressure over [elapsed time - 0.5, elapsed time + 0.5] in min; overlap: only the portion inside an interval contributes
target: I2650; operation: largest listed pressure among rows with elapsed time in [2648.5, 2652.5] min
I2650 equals 202.4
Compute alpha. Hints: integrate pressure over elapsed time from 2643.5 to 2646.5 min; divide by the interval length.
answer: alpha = 193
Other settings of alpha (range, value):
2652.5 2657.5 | 180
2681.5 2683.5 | 176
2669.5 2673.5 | 180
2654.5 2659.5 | 174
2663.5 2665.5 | 164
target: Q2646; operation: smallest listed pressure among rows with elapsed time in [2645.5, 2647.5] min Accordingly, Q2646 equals 177.3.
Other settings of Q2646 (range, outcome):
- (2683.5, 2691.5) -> 175.2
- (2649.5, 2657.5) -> 172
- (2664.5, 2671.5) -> 165.9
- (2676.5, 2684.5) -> 160.6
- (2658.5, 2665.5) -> 160.1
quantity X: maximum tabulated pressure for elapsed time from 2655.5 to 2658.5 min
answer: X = 176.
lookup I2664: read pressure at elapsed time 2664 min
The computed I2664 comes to 162.8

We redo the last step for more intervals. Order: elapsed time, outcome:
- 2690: 175.2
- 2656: 176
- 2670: 189.5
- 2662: 160.1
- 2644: 192.9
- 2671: 175.5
